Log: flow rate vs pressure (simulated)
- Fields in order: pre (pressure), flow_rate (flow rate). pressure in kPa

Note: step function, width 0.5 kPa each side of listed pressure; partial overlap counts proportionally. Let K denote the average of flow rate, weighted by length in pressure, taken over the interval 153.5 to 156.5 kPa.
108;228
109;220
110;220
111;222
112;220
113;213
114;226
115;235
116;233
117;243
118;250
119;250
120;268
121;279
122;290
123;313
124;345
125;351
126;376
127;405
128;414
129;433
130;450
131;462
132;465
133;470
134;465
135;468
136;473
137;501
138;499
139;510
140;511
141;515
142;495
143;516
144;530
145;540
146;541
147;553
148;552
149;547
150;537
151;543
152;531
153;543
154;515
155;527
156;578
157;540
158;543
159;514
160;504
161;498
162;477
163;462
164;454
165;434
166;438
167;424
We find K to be 540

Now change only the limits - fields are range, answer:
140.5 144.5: 514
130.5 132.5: 464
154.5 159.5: 540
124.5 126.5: 364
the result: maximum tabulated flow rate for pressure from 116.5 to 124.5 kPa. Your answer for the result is 345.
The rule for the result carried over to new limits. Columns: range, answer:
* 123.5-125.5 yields 351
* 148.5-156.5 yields 578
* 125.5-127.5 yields 405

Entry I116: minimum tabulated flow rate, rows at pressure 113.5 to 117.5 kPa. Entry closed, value 226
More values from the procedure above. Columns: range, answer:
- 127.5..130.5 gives 414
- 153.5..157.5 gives 515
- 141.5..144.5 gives 495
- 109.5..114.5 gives 213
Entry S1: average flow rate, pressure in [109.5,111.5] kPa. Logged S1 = 221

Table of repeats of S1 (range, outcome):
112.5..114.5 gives 220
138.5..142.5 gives 508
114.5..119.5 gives 242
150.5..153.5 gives 539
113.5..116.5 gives 231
